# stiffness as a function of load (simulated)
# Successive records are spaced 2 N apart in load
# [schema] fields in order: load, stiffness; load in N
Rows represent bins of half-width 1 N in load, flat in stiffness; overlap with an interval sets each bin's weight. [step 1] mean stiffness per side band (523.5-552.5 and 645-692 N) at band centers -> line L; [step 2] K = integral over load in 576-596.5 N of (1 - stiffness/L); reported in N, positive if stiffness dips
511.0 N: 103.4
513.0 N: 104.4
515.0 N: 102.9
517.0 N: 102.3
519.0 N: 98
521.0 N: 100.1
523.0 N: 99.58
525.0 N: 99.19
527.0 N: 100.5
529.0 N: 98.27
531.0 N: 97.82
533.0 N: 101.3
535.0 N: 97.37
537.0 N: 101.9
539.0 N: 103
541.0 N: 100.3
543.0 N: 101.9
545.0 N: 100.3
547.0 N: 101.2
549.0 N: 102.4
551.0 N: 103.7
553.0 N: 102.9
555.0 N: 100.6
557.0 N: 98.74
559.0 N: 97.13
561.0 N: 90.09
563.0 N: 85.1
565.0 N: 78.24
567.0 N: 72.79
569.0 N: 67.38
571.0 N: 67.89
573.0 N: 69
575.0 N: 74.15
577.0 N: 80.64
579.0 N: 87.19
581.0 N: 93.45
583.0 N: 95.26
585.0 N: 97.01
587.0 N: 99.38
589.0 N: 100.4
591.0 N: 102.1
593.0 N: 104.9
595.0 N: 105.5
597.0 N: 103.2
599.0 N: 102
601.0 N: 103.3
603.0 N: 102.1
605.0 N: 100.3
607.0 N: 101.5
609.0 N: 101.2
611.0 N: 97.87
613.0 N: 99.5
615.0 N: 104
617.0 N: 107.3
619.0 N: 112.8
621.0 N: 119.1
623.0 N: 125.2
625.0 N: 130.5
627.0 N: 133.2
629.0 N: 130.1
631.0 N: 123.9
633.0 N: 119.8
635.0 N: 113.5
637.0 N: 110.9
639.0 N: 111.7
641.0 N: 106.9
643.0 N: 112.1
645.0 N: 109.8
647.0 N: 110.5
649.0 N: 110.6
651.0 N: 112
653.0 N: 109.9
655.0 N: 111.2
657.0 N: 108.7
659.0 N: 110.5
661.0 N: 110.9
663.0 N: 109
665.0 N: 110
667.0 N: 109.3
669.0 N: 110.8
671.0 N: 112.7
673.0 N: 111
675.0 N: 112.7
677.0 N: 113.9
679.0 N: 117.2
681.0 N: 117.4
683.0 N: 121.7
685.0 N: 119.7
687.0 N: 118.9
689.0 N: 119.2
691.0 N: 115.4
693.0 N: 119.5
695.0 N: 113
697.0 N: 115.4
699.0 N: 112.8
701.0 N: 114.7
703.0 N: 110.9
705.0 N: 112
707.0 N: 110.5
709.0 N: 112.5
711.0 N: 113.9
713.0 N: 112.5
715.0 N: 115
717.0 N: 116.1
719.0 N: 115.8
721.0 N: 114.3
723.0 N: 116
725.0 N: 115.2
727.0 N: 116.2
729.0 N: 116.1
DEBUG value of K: 1.7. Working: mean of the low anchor 101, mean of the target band 96.7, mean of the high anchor 113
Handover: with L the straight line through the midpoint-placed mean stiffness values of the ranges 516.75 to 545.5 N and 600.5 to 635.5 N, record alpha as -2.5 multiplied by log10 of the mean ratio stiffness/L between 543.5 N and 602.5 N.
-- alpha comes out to 0.15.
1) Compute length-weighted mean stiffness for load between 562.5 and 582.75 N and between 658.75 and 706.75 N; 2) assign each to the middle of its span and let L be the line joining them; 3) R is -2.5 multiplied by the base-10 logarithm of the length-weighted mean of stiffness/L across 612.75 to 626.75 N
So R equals -0.23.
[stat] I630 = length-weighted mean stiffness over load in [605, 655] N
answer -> 113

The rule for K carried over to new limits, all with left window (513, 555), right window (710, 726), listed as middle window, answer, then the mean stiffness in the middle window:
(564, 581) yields 4.59 N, 75.8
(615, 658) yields -2.70 N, 115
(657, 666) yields 0.05 N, 110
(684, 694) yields -0.52 N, 119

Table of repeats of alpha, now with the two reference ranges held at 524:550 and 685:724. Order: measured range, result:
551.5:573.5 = 0.20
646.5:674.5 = 0.00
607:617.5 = 0.05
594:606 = 0.03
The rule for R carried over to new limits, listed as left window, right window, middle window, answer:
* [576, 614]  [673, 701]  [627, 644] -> -0.10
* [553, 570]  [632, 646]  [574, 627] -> -0.03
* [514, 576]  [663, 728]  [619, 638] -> -0.16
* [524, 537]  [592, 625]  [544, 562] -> 0.02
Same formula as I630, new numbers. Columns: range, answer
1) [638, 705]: 113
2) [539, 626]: 97.5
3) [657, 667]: 110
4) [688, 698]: 116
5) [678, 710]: 116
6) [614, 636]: 120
